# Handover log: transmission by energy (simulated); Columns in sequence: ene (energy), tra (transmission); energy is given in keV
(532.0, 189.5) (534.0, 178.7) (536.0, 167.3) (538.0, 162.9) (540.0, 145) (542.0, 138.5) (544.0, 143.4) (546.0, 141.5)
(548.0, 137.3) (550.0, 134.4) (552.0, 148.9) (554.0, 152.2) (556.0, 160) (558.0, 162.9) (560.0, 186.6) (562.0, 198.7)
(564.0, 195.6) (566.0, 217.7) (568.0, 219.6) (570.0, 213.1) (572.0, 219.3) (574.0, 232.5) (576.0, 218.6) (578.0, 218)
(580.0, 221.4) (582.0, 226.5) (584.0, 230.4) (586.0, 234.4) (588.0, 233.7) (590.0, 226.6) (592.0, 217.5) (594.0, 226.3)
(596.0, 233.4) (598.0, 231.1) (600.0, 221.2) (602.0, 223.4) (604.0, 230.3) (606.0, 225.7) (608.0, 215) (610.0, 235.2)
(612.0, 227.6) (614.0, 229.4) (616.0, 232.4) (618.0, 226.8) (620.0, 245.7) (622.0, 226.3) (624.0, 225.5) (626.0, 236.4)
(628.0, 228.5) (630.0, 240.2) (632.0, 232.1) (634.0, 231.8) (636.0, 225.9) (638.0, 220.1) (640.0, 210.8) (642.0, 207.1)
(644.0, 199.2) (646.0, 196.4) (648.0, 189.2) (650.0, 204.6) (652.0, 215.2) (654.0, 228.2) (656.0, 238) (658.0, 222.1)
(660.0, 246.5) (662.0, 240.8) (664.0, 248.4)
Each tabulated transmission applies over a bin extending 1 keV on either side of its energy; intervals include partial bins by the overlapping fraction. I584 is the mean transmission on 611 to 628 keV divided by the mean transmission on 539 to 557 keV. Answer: 1.60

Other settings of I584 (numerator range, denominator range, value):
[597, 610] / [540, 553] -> 1.60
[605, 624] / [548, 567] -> 1.34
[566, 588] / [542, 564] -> 1.42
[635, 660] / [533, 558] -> 1.42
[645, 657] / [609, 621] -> 0.91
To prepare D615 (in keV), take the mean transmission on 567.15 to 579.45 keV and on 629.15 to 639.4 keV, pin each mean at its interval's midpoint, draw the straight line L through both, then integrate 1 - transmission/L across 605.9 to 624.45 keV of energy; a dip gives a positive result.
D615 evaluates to -0.24 keV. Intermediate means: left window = 220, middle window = 229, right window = 229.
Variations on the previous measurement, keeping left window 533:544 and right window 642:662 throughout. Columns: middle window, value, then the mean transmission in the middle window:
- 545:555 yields 1.2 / 143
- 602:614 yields -2.1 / 227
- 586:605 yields -4.1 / 227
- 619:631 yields -1.9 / 234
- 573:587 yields -3.7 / 226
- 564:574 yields -2.5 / 217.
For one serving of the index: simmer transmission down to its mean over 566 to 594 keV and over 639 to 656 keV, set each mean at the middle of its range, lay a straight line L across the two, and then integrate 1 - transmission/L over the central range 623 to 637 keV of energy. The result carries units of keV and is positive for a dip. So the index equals -1.3 keV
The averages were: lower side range 224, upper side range 208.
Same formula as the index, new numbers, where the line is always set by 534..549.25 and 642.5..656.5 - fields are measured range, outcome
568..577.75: -3.13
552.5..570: -2.85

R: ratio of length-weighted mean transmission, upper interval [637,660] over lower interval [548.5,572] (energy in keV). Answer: 1.2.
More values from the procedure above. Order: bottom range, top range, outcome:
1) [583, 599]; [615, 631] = 1.02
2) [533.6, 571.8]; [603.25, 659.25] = 1.32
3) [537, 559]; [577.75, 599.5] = 1.54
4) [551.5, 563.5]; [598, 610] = 1.32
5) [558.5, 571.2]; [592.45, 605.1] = 1.11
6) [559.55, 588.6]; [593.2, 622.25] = 1.05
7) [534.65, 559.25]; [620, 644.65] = 1.50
